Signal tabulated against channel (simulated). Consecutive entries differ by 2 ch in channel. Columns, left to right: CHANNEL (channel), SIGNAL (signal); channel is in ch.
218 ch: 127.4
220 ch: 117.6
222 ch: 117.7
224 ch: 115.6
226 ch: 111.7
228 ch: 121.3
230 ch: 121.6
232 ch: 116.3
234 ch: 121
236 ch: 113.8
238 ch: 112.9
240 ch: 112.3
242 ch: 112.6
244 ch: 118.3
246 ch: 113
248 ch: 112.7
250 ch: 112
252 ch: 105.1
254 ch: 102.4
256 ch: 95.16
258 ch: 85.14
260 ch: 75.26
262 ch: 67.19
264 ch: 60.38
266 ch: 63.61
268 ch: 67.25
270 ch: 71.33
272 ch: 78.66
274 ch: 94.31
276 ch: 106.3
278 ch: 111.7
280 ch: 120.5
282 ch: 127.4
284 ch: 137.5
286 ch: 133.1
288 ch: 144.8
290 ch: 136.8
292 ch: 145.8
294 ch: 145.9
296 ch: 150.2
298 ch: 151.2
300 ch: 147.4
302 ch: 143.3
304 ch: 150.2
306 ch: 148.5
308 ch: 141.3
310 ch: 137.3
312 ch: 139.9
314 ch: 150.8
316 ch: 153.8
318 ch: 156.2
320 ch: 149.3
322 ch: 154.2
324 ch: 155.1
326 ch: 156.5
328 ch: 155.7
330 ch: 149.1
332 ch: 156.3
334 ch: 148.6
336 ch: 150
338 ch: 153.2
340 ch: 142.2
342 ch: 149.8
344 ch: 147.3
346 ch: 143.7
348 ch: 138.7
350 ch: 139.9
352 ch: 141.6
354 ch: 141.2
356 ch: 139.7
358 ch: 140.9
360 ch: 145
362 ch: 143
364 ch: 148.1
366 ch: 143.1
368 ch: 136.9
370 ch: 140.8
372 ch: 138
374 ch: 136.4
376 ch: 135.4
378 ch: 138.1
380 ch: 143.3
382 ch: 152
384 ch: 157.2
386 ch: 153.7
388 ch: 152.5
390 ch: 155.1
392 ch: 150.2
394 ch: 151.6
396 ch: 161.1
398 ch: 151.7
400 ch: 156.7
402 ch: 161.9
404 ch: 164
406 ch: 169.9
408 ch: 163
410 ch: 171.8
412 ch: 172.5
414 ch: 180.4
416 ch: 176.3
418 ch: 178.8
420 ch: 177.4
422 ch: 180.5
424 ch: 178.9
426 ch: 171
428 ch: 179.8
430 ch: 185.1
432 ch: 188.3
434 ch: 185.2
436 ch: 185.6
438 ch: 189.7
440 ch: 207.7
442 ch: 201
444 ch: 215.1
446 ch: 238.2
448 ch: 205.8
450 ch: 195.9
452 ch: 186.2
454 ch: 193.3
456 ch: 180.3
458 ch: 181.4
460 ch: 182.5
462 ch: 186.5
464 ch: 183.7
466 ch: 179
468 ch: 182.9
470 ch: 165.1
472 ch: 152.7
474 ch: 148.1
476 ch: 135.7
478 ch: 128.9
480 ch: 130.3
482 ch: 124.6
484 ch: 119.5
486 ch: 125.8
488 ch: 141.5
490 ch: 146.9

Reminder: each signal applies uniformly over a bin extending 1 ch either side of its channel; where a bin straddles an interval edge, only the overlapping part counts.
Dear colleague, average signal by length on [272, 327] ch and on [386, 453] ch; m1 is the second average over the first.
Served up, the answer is 1.28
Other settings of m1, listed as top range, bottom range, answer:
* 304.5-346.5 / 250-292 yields 1.49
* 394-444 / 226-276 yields 1.80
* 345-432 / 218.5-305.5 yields 1.37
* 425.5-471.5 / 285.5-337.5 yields 1.28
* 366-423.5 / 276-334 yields 1.09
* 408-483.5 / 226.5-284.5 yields 1.75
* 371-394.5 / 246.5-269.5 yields 1.70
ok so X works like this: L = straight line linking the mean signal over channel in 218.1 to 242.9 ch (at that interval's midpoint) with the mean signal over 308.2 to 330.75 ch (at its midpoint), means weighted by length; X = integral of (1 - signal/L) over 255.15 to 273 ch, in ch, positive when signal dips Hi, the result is 7.7 ch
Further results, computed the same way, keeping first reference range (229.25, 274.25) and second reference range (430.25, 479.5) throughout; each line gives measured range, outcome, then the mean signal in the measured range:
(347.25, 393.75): 0.9 ch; 144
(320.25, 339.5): -3.4 ch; 153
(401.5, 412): -0.3 ch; 167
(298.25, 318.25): -4.3 ch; 147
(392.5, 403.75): 0.1 ch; 157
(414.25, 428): -0.7 ch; 178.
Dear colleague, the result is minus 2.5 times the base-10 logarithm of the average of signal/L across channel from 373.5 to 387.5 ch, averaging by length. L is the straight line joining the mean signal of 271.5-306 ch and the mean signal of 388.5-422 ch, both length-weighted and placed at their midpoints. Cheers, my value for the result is 0.09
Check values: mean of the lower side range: 132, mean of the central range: 146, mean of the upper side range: 165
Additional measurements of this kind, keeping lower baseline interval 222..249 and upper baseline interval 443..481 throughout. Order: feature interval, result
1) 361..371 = 0.07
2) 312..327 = -0.11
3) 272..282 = 0.19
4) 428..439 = -0.10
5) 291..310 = -0.10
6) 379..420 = -0.01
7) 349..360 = 0.05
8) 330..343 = -0.05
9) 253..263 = 0.39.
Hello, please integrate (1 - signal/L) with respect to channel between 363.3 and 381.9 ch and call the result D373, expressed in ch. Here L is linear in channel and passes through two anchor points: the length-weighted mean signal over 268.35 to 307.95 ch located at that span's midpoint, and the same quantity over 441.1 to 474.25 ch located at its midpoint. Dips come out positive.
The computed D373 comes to 2.0 ch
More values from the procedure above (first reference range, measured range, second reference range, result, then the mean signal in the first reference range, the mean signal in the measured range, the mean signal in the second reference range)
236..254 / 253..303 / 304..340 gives 7.4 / 112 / 111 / 150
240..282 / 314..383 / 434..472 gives -4.2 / 94.9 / 146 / 191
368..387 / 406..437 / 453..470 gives -2.7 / 144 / 178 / 183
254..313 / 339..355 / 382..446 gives 0.1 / 116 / 143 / 174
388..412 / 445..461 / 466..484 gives -4.8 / 160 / 195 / 146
